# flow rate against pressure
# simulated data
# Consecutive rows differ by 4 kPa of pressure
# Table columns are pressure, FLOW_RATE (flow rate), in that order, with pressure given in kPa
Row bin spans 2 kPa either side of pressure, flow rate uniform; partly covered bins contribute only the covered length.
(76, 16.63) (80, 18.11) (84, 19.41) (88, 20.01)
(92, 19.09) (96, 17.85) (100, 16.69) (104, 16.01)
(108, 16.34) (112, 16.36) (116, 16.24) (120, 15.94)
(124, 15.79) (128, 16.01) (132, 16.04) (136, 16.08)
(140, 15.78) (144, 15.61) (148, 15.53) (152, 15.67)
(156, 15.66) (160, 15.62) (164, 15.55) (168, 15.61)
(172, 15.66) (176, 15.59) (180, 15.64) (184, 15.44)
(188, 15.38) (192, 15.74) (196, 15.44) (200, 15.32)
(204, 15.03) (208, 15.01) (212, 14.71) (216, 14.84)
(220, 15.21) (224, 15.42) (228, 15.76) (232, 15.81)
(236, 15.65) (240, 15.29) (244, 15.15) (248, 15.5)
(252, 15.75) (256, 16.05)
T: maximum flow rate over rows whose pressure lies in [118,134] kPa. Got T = 16.04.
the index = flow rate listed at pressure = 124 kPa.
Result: 15.79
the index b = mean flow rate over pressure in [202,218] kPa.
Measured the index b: 14.9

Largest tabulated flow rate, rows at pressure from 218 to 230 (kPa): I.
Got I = 15.76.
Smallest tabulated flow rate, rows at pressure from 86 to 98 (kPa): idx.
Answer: 17.85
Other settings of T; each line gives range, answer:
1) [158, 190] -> 15.66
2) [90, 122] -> 19.09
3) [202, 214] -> 15.03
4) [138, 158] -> 15.78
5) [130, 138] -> 16.08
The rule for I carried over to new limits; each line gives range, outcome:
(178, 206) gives 15.74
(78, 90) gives 20.01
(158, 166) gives 15.62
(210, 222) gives 15.21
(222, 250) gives 15.81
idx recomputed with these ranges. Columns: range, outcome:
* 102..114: 16.01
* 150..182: 15.55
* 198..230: 14.71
